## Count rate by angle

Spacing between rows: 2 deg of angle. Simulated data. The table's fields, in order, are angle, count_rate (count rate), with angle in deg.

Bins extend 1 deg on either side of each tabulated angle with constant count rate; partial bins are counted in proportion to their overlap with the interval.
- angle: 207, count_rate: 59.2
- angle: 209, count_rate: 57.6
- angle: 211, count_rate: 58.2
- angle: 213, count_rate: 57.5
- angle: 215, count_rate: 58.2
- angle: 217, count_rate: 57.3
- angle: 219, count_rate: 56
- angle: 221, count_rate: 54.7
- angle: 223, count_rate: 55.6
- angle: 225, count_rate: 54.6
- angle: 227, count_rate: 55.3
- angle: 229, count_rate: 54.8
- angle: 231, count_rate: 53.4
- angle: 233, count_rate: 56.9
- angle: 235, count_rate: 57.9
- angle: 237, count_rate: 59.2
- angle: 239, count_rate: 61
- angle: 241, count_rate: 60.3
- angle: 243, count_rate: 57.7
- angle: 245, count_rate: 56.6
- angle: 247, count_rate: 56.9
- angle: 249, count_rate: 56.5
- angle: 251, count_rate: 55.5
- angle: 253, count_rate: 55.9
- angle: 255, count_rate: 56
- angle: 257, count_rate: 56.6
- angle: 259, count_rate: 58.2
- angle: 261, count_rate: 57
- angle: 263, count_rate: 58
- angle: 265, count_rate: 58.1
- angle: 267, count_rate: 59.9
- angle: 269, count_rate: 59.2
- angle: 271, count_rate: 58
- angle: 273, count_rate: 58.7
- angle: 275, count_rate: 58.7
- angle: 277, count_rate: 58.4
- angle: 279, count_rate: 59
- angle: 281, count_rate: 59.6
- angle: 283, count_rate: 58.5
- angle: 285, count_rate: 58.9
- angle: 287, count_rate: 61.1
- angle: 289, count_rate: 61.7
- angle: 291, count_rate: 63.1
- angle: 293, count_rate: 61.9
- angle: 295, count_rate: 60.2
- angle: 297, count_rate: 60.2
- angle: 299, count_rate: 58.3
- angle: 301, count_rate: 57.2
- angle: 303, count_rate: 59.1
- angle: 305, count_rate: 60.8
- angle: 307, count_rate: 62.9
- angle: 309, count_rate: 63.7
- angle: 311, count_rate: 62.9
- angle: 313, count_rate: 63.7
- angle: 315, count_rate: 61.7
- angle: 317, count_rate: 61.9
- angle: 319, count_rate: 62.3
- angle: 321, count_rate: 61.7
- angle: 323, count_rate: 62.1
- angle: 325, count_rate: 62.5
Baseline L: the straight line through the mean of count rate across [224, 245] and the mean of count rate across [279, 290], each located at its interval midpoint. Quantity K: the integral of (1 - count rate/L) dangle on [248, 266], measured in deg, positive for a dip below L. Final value 0.5 deg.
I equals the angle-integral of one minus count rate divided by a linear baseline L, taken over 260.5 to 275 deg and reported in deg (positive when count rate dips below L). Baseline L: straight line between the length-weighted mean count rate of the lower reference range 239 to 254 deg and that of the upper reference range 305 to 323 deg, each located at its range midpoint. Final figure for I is 0.1 deg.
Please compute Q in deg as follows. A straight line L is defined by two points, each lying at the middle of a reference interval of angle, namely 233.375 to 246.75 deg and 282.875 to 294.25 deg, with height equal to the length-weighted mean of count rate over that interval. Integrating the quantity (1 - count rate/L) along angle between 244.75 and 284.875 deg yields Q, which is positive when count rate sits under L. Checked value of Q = 1.4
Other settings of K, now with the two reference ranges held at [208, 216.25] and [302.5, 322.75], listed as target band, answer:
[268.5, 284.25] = 0.5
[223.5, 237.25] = 0.7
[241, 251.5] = 0.4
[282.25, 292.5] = 0.1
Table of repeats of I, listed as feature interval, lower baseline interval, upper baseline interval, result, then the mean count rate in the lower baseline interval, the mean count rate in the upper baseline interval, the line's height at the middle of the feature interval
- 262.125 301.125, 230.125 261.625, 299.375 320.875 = 0.09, 57.2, 61.5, 59.6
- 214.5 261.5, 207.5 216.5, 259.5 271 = 1.14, 57.9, 58.4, 58.1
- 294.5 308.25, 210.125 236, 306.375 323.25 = 0.39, 56.2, 62.6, 61.6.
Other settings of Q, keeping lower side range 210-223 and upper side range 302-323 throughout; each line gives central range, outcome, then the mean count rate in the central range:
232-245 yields -0.13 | 58.7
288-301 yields 0.10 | 60.6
